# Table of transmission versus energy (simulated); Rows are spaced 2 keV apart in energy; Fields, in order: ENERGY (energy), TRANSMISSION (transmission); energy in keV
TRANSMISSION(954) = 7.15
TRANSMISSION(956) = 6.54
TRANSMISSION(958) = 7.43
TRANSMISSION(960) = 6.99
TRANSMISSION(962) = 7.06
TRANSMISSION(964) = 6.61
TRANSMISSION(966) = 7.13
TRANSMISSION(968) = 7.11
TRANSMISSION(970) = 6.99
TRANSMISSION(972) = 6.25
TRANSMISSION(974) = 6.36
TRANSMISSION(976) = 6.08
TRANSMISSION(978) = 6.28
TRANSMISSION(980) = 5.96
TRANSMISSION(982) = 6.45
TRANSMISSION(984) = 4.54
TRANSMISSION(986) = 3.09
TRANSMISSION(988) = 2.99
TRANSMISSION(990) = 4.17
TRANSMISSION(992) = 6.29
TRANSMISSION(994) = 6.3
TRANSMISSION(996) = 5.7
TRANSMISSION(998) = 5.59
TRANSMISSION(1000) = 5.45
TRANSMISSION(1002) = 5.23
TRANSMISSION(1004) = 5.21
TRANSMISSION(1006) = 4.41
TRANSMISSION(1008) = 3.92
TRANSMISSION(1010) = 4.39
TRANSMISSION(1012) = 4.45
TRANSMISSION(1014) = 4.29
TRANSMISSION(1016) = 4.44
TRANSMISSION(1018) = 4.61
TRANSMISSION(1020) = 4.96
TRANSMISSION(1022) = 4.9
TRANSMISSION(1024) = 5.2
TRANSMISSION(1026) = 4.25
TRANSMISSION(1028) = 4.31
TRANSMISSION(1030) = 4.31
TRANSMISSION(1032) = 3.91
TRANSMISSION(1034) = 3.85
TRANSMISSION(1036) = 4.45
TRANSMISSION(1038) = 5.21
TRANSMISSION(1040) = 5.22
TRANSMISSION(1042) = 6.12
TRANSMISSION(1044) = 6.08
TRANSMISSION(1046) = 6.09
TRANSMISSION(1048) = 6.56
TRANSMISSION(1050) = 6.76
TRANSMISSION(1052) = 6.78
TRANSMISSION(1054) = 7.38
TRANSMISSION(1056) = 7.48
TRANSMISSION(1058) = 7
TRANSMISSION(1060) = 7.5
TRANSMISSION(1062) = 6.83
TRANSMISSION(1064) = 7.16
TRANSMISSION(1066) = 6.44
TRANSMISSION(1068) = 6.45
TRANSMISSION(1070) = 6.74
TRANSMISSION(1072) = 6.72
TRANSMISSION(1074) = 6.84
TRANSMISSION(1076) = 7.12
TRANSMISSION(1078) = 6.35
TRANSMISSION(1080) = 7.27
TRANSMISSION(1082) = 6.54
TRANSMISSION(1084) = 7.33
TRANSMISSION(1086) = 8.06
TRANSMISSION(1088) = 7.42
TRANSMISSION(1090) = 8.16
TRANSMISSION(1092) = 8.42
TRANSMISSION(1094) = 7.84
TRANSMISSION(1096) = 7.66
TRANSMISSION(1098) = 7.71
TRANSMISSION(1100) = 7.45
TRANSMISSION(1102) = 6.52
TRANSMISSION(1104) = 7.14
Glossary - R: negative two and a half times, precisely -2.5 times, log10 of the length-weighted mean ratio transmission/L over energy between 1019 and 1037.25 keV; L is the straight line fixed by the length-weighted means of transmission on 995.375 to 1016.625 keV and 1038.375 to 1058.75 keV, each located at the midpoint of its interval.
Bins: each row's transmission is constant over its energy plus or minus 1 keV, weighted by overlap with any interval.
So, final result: 0.26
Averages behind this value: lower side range 4.82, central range 4.47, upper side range 6.5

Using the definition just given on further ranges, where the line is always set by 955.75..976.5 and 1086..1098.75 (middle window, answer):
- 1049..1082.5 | 0.11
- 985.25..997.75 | 0.40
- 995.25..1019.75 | 0.43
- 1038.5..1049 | 0.24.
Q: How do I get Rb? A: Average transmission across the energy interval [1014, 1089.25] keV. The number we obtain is 6.05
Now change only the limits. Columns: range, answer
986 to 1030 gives 4.76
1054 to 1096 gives 7.2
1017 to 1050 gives 5.06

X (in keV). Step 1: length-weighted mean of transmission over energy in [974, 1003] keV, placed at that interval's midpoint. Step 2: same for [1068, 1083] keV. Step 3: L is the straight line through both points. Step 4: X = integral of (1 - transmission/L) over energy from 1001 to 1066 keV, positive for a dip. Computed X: 7.3 keV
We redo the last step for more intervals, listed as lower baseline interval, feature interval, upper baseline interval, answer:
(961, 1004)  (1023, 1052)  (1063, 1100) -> 6.1 keV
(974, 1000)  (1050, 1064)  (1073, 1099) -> -0.6 keV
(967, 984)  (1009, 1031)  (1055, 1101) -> 7.1 keV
